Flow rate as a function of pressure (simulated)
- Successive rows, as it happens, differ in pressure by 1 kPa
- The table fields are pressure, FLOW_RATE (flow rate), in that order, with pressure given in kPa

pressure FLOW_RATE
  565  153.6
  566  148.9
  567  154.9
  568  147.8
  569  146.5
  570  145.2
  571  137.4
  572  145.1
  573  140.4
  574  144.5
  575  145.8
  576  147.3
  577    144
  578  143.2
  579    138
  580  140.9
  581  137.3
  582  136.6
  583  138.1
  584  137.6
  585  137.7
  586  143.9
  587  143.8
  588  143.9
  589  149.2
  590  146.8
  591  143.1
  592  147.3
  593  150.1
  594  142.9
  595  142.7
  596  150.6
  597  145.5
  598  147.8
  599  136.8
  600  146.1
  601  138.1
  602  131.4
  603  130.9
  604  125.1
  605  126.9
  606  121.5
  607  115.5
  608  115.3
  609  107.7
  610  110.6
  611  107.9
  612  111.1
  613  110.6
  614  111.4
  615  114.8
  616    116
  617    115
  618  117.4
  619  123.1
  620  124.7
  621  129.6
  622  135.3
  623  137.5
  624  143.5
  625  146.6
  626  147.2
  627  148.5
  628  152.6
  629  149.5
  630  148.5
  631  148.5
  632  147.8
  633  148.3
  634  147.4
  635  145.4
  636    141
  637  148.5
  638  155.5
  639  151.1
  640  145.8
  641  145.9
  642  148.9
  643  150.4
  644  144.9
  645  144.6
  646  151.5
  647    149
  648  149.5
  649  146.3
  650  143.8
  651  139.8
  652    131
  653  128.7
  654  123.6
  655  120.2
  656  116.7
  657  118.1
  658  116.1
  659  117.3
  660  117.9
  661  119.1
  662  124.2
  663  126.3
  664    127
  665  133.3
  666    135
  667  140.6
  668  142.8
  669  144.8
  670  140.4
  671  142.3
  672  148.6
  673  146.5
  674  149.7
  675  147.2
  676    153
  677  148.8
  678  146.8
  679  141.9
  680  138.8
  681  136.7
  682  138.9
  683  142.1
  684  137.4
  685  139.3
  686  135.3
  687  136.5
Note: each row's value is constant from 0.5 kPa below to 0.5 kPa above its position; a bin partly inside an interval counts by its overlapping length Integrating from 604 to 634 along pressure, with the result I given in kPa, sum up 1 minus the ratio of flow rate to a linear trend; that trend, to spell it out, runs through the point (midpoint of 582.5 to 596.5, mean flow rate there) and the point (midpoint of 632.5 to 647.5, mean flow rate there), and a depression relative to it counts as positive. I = 3.57 kPa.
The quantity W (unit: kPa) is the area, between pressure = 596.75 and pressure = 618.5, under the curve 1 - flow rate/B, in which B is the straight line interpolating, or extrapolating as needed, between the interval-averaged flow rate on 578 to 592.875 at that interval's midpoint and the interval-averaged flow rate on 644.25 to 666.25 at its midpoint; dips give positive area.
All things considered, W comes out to 2.5 kPa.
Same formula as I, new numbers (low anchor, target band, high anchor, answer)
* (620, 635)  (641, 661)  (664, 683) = 1.25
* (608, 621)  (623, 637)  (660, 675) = -2.97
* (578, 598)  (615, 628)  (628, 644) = 1.29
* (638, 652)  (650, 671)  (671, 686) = 2.38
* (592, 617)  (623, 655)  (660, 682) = -2.77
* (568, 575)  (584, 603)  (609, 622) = -1.94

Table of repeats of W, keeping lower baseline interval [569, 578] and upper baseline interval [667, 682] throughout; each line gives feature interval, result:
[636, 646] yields -0.27 kPa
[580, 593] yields 0.14 kPa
